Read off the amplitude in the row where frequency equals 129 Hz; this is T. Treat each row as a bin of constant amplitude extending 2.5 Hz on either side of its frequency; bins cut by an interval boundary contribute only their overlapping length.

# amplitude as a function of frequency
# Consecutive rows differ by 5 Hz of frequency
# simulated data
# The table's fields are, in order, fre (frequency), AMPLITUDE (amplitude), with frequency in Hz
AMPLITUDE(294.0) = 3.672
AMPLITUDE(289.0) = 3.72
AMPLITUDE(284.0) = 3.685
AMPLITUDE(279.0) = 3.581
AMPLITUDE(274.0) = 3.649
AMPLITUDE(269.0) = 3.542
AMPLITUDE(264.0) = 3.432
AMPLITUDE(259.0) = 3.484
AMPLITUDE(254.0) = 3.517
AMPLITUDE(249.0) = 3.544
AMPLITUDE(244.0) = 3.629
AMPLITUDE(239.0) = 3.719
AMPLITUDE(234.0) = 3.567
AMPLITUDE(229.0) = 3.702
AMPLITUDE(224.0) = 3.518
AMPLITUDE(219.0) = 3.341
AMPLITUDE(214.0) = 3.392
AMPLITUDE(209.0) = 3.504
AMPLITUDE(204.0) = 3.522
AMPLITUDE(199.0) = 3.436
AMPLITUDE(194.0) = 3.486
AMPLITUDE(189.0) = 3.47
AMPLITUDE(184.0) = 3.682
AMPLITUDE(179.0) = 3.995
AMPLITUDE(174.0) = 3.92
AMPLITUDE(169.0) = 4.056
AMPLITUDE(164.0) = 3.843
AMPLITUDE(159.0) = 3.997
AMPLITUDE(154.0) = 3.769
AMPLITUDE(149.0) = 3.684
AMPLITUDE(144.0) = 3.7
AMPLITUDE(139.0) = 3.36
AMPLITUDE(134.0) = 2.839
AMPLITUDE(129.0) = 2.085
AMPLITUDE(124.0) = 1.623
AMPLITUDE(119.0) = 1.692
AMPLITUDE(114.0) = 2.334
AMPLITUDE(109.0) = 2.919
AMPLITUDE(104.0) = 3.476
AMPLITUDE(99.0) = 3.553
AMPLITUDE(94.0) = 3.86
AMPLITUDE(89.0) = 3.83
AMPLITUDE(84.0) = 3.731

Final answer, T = 2.085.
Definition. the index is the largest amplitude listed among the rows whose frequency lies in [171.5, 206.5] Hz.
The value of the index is 3.995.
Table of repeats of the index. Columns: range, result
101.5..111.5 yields 3.476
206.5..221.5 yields 3.504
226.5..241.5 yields 3.719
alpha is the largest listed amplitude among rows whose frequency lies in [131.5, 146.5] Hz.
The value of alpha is 3.7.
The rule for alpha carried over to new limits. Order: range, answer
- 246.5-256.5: 3.544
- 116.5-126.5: 1.692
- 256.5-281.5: 3.649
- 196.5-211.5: 3.522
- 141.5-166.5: 3.997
